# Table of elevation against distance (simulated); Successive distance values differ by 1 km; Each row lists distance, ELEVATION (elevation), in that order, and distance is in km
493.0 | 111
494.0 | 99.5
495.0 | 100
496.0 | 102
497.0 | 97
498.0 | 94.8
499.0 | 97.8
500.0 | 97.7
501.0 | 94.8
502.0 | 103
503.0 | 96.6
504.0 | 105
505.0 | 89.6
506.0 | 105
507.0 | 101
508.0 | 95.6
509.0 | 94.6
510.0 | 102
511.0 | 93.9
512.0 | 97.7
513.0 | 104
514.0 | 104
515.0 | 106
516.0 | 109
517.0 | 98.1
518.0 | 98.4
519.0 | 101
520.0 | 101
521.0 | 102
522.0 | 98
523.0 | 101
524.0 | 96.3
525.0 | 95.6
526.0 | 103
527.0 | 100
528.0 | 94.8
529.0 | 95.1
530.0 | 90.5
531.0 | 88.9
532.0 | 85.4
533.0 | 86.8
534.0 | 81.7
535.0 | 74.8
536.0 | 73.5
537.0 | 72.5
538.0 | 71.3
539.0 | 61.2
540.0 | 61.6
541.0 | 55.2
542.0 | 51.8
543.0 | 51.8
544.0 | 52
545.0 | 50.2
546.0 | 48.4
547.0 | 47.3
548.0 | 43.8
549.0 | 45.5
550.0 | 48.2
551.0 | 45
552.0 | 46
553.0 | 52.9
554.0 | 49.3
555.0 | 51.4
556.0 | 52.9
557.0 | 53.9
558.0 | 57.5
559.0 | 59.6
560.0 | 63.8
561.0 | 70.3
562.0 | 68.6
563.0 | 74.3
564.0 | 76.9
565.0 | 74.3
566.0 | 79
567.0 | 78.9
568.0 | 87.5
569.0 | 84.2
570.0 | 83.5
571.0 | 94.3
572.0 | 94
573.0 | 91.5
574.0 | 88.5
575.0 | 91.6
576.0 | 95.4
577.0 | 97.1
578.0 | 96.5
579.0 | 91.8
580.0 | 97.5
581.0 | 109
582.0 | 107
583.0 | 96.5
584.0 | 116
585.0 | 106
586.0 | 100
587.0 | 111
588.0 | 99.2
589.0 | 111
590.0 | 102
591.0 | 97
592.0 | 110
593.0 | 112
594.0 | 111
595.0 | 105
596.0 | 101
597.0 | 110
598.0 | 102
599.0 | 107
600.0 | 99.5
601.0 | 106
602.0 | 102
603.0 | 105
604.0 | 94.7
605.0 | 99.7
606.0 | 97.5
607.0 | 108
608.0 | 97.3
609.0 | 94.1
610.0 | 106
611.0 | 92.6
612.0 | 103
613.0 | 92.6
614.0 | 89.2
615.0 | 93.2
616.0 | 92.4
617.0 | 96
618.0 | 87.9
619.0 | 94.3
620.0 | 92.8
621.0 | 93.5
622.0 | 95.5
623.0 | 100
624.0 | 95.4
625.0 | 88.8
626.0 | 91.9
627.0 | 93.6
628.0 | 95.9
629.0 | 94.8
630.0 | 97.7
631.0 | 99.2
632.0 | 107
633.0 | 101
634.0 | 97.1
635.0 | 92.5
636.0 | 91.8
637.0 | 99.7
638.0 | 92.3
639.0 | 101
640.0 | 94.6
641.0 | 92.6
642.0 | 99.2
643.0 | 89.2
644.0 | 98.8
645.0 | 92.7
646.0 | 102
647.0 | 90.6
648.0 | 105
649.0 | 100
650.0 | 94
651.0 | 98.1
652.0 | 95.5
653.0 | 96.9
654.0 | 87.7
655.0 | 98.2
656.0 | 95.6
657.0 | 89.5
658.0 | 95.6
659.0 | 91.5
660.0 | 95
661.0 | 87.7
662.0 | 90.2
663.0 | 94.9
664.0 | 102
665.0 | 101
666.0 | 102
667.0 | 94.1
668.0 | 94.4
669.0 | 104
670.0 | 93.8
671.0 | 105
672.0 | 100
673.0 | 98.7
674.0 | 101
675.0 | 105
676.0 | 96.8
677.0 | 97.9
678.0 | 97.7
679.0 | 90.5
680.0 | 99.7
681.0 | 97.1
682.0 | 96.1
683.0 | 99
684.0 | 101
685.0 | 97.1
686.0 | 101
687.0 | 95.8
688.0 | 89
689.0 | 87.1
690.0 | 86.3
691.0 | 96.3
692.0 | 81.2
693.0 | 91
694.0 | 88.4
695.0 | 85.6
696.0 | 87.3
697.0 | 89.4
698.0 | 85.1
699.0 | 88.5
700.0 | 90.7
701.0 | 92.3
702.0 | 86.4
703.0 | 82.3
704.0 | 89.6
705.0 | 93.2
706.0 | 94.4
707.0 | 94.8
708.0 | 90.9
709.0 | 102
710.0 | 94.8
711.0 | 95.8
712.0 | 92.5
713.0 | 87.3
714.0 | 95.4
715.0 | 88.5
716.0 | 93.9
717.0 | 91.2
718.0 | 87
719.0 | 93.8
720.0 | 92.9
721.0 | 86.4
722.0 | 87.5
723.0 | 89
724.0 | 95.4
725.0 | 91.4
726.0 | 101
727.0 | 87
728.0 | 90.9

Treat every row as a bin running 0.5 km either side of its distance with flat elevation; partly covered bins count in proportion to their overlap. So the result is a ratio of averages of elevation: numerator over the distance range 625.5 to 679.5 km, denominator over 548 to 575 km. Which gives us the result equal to 1.4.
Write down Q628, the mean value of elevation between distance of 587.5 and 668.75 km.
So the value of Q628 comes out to 97.7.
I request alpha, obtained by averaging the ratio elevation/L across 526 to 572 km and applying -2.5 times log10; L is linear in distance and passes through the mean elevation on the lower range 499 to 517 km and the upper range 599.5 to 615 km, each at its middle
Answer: 0.41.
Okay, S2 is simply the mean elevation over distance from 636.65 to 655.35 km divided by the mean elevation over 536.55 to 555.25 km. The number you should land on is 1.8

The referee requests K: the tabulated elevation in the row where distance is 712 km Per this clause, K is 92.5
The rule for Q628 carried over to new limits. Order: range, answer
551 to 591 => 83.3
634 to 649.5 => 96.2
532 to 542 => 70.7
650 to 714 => 94.1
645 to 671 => 96.1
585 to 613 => 103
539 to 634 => 86.2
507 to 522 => 100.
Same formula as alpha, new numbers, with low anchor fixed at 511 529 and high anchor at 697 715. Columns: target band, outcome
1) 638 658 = -0.02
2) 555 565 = 0.47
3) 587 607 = -0.08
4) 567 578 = 0.08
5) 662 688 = -0.06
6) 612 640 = 0.00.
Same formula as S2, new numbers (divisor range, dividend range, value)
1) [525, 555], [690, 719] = 1.36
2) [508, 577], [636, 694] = 1.23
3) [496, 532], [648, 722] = 0.95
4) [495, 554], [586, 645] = 1.18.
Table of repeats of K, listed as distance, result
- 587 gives 111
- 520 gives 101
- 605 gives 99.7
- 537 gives 72.5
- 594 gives 111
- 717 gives 91.2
